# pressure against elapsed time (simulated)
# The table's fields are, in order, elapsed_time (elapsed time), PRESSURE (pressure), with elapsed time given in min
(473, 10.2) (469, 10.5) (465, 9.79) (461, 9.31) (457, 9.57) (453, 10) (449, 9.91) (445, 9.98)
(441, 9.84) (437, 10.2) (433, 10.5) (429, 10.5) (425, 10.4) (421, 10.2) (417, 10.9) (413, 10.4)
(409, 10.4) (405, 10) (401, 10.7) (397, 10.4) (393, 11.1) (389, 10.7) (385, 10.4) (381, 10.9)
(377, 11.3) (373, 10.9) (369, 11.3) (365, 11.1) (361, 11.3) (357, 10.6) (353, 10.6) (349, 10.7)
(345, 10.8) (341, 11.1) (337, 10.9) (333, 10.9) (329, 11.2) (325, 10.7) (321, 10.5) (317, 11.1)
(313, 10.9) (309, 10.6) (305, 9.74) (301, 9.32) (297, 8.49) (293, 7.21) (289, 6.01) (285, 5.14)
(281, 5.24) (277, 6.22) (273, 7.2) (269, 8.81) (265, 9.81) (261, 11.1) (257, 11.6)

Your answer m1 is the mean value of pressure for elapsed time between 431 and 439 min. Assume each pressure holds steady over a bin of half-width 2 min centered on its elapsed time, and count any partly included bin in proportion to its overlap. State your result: 10.3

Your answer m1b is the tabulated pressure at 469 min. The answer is 10.5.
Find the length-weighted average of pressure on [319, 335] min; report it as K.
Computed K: 10.8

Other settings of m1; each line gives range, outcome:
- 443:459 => 9.87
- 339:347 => 10.9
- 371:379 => 11.1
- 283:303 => 7.23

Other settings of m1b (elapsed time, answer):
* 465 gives 9.79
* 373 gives 10.9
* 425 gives 10.4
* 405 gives 10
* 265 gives 9.81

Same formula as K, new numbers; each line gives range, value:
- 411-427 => 10.5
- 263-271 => 9.31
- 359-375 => 11.2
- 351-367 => 10.9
